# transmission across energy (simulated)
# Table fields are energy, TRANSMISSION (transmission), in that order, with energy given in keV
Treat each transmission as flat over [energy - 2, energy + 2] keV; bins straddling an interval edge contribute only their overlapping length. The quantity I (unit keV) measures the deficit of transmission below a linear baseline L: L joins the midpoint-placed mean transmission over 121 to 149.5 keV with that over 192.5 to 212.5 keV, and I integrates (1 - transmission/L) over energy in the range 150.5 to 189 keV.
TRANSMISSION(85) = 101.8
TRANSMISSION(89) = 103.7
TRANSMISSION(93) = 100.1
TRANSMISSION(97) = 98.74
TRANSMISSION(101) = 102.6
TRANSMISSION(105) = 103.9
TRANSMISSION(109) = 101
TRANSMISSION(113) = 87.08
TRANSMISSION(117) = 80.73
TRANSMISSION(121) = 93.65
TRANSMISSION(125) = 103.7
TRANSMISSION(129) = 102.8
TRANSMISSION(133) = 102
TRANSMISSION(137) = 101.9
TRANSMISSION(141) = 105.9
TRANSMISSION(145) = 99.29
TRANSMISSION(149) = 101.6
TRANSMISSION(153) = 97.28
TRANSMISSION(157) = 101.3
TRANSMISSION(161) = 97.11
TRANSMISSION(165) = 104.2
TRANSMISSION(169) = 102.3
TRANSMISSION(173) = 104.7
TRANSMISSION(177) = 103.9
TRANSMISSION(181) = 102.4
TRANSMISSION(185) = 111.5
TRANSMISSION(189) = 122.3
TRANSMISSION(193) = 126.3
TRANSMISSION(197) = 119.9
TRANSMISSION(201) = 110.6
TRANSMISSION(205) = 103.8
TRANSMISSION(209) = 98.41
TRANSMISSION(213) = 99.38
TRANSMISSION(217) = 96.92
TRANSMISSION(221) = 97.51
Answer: 0.8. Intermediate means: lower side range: 102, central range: 104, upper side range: 110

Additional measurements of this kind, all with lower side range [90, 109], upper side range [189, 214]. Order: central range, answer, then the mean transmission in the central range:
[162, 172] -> 0.5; 103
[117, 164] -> 2.5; 99.8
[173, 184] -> 0.5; 104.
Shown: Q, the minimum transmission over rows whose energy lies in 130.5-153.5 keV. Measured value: 97.28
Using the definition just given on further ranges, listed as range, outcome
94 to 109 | 98.74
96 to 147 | 80.73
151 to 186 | 97.11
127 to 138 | 101.9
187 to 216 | 98.41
